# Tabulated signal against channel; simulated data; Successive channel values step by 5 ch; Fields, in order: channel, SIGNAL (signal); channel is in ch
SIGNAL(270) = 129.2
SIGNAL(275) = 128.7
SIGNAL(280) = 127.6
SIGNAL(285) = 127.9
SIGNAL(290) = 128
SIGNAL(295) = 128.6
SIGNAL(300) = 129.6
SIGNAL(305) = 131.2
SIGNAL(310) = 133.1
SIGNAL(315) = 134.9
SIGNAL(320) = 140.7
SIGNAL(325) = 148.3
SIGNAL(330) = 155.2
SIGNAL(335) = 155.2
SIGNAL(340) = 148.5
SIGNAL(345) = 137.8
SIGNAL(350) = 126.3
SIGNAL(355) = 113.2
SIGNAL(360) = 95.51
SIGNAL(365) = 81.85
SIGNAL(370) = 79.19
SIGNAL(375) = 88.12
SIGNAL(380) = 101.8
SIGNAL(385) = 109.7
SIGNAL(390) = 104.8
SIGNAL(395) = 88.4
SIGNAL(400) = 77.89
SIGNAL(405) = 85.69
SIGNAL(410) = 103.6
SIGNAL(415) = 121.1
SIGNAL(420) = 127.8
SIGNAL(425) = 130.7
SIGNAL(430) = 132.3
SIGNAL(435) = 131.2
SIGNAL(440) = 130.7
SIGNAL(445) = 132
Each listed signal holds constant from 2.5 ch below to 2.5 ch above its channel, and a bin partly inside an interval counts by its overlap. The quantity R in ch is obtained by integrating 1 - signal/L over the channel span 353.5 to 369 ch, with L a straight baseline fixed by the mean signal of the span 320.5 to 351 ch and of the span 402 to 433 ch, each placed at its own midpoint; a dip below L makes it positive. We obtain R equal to 4.8 ch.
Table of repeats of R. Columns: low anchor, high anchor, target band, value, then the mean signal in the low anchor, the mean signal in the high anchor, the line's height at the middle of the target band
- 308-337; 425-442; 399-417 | 4.86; 145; 131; 134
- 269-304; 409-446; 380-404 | 6.04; 129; 127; 127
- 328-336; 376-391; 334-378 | 6.78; 155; 104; 131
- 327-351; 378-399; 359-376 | 4.84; 146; 99.5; 119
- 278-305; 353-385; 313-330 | -4.20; 129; 94.2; 115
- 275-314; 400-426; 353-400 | 8.48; 130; 109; 116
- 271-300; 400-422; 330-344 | -3.76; 128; 106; 119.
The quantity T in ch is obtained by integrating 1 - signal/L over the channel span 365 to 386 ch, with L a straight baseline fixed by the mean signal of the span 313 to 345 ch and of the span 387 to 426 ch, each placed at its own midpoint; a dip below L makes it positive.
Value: 4.96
